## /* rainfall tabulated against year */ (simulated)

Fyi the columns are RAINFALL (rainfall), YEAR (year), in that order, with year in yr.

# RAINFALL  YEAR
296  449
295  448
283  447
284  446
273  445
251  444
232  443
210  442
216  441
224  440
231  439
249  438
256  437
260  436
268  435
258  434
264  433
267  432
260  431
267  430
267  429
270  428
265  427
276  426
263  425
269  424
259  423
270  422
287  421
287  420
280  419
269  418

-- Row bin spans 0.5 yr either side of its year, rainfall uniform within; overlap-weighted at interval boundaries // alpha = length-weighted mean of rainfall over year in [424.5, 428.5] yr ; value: 268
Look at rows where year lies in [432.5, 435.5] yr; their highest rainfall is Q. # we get 268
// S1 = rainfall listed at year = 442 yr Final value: 210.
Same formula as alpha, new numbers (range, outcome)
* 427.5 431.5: 266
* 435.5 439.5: 249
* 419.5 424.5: 274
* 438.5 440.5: 228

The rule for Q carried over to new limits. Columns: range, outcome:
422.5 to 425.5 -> 269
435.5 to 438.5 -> 260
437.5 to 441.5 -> 249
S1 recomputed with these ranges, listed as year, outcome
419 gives 280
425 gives 263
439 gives 231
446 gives 284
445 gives 273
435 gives 268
